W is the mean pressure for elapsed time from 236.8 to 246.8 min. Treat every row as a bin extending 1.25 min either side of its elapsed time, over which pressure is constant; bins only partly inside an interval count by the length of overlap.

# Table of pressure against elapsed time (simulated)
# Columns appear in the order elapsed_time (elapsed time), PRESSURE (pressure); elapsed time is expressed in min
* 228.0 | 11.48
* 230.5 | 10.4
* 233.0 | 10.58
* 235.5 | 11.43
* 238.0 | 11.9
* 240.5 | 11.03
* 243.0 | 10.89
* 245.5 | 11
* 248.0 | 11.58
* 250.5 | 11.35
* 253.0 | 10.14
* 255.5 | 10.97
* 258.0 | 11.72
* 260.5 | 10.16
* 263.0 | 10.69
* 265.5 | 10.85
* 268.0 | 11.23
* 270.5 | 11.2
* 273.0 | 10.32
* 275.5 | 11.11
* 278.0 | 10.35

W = 11.2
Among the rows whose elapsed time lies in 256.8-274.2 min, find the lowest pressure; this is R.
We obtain 10.16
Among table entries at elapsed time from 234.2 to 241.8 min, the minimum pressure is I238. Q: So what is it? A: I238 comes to 11.03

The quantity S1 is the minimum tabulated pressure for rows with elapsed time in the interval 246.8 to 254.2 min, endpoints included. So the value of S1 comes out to 10.14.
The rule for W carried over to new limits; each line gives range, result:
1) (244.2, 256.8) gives 11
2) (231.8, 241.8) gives 11.2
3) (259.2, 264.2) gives 10.4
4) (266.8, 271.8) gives 11.2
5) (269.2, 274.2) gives 10.8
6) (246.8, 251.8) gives 11.5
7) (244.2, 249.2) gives 11.3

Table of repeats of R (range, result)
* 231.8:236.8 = 10.58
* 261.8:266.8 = 10.69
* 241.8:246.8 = 10.89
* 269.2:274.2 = 10.32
